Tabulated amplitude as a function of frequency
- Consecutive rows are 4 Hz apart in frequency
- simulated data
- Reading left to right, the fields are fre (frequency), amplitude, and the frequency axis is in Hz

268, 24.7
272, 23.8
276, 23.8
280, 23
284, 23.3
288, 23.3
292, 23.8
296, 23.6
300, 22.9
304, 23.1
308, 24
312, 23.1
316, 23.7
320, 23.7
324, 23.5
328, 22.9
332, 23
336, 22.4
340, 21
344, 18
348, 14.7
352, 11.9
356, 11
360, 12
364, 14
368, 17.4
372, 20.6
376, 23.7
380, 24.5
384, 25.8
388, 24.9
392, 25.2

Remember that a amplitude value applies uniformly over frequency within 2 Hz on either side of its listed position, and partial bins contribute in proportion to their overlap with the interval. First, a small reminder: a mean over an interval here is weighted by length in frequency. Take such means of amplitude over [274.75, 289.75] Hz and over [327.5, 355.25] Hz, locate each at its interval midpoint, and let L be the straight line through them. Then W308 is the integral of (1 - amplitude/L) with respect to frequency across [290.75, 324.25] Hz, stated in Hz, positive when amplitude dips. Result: -3.5 Hz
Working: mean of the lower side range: 23.3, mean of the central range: 23.5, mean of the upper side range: 18.6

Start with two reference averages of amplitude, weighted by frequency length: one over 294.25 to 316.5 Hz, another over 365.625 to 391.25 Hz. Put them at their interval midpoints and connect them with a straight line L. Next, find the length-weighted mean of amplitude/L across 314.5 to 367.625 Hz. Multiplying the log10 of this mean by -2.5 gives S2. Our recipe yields 0.24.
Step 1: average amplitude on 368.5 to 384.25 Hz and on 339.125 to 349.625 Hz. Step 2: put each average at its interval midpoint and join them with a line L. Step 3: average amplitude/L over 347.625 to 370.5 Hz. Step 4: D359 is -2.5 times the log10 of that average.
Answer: 0.426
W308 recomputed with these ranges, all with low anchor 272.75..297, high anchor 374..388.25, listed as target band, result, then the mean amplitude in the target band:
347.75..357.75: 5.0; 12.2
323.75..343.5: 1.6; 22.1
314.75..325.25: 0.1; 23.6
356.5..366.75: 4.8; 13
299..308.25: 0.2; 23.3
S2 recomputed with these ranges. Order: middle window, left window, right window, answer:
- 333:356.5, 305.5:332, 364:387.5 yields 0.31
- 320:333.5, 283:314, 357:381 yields -0.09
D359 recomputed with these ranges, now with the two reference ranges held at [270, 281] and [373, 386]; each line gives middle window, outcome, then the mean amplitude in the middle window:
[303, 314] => 0.02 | 23.4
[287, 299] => 0.01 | 23.5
